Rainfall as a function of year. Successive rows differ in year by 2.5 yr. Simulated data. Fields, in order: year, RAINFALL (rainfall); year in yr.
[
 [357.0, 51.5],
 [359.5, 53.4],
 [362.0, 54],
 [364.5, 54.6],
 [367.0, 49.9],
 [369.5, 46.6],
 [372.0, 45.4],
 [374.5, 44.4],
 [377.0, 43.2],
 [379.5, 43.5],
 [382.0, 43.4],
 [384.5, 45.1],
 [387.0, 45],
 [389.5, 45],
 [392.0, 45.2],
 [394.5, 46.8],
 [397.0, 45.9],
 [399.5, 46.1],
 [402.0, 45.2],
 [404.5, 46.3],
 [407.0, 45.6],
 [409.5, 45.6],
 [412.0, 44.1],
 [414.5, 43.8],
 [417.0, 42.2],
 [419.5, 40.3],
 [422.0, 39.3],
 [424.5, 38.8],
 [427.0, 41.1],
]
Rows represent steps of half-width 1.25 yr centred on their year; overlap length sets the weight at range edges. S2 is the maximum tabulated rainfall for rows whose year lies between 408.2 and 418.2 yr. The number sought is 45.6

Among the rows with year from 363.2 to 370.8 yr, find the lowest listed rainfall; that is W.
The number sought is 46.6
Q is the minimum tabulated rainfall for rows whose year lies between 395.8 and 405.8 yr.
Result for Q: 45.2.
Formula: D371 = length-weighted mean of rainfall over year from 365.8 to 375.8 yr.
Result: 46.5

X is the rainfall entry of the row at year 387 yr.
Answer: 45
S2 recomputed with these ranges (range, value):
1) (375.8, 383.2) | 43.5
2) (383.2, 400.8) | 46.8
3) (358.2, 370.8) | 54.6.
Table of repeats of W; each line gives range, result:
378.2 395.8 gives 43.4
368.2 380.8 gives 43.2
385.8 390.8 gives 45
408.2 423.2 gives 39.3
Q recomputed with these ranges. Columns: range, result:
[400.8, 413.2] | 44.1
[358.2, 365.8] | 53.4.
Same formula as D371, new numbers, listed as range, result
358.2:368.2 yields 53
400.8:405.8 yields 45.8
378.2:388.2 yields 44.2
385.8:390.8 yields 45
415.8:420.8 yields 41.2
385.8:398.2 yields 45.6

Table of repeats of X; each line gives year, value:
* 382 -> 43.4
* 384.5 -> 45.1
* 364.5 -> 54.6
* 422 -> 39.3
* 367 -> 49.9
